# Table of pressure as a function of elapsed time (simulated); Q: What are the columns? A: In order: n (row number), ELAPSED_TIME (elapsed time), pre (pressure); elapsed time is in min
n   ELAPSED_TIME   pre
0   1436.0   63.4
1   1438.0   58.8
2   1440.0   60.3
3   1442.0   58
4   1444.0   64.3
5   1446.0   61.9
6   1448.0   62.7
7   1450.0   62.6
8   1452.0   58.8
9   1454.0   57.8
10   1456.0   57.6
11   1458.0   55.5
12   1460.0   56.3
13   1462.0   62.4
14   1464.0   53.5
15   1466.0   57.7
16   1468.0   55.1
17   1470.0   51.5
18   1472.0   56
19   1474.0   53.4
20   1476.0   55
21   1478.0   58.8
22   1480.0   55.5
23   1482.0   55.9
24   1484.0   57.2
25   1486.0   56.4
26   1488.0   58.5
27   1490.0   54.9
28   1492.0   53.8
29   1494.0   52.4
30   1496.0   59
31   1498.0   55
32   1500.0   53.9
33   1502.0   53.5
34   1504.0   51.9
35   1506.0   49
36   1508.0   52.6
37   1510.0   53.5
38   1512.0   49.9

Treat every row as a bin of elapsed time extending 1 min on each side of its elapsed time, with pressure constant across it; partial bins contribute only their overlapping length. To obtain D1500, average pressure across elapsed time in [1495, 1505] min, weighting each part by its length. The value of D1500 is 54.7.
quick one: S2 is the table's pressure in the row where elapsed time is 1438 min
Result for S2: 58.8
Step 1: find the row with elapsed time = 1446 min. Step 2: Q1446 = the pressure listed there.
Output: 61.9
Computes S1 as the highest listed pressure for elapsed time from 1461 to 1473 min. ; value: 62.4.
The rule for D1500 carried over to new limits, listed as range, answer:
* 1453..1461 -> 56.8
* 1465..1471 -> 54.8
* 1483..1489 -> 57.4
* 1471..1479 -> 55.8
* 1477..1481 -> 57.1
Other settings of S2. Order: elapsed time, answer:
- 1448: 62.7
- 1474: 53.4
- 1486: 56.4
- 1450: 62.6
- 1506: 49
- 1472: 56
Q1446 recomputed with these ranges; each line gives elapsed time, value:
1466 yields 57.7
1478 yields 58.8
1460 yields 56.3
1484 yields 57.2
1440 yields 60.3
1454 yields 57.8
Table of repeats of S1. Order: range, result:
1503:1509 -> 52.6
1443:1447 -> 64.3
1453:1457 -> 57.8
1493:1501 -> 59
